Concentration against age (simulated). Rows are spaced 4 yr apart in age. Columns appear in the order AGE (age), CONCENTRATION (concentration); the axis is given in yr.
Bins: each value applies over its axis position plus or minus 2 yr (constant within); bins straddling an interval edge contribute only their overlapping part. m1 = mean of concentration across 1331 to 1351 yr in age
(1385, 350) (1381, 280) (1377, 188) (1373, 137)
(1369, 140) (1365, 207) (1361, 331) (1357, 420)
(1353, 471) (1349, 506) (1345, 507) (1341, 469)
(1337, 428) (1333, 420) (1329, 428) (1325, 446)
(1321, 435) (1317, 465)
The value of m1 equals 466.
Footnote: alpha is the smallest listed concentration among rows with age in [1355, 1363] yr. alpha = 331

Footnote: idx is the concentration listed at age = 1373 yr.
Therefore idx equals 137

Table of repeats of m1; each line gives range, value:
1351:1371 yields 314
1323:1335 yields 431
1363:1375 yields 161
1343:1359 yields 476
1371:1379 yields 162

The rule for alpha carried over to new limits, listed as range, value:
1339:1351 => 469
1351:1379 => 137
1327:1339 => 420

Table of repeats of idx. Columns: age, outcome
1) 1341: 469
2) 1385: 350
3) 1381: 280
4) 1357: 420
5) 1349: 506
